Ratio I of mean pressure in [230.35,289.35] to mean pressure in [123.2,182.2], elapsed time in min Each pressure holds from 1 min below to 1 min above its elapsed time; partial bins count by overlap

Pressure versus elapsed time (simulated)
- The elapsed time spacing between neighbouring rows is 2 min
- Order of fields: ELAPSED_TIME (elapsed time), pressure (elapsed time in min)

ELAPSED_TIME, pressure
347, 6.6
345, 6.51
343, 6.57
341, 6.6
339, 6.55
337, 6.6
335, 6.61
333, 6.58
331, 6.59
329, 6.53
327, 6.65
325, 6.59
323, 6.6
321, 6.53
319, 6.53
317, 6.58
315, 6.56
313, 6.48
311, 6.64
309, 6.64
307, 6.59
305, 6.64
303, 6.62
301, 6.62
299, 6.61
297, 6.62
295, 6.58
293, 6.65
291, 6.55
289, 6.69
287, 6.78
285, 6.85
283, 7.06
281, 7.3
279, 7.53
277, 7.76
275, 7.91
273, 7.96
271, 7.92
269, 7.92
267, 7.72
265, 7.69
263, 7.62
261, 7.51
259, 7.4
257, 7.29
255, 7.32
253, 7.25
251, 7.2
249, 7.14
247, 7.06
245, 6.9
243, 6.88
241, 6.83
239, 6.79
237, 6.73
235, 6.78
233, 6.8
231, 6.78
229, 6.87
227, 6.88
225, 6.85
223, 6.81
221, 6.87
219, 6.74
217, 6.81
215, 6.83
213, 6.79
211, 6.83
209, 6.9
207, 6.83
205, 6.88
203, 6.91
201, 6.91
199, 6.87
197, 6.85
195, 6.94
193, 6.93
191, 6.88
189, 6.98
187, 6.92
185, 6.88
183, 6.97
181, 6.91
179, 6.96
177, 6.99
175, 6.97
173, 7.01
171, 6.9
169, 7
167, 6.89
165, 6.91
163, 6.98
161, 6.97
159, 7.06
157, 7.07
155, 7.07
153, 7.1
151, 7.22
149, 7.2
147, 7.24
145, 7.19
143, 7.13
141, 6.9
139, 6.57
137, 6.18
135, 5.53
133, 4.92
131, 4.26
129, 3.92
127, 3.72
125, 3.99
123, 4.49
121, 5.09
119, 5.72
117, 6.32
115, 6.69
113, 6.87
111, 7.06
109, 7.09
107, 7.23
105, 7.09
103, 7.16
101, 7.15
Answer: 1.13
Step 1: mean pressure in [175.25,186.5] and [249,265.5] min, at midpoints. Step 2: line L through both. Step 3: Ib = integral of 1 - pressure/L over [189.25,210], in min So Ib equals 0.5 min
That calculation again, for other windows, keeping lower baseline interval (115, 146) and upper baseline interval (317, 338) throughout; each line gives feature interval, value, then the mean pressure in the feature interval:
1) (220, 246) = -3.28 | 6.83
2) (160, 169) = -1.99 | 6.94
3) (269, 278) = -2.30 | 7.89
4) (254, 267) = -2.67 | 7.49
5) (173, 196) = -4.54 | 6.94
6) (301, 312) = -0.27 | 6.63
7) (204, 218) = -2.11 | 6.84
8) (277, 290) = -1.54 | 7.09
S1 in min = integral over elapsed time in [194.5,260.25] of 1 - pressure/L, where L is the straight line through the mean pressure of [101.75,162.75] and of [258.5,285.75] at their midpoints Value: 2.24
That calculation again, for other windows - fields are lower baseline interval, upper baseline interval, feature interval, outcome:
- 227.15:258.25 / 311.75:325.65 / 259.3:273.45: -1.8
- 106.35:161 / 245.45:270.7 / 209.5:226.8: 0.5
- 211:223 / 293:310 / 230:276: -3.8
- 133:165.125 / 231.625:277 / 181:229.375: 1.4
